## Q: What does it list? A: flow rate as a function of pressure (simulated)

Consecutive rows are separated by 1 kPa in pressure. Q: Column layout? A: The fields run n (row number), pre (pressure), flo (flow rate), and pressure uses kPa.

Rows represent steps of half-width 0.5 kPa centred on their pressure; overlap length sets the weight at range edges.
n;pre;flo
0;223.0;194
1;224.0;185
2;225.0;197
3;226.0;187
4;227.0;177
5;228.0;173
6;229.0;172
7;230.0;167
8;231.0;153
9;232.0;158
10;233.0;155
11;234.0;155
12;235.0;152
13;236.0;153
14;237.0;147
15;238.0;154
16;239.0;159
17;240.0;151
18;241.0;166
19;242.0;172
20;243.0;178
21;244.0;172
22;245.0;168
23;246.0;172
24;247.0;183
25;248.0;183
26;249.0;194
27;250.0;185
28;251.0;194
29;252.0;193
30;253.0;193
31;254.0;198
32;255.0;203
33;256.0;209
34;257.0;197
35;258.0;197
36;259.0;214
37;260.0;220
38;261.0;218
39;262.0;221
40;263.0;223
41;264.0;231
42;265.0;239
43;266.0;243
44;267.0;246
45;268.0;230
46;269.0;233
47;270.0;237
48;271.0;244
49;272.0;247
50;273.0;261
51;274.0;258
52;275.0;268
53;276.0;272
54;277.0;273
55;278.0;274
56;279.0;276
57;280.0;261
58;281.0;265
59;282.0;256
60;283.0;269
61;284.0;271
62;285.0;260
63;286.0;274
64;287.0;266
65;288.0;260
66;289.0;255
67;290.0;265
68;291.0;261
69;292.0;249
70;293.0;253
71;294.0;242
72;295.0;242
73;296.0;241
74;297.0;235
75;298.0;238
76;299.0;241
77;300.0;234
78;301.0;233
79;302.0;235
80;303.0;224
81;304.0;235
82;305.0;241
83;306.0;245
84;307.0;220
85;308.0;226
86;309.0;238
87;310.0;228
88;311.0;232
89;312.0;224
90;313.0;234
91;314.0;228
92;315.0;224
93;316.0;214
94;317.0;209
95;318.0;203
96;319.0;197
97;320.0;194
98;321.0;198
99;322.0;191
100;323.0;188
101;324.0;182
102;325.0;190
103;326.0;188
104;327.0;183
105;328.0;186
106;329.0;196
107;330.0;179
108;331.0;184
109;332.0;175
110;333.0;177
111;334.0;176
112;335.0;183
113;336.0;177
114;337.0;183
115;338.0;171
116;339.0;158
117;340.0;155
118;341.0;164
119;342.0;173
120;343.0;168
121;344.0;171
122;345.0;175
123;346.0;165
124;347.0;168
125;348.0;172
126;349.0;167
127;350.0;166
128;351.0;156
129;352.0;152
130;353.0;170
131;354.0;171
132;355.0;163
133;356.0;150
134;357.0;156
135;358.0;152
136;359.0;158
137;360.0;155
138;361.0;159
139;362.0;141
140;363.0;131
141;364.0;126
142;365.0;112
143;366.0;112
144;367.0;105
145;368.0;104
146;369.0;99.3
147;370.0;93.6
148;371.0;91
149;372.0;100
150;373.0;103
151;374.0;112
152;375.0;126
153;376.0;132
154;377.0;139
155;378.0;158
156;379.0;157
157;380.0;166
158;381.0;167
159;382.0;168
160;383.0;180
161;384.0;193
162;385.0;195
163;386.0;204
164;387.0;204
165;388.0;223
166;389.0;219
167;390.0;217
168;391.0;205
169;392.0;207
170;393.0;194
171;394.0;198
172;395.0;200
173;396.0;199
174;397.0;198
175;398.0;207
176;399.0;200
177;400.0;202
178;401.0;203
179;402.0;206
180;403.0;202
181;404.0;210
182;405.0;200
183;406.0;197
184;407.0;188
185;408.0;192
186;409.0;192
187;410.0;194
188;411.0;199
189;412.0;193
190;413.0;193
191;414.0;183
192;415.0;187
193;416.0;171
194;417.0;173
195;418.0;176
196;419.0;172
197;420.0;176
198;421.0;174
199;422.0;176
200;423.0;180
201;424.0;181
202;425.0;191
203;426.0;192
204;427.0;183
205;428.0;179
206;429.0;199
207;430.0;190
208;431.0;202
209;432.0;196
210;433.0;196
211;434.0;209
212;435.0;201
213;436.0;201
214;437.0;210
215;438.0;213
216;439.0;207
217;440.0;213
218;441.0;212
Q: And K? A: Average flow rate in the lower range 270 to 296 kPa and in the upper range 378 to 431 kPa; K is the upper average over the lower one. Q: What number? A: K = 0.7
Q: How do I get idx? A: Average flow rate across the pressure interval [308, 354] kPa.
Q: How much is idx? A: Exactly 187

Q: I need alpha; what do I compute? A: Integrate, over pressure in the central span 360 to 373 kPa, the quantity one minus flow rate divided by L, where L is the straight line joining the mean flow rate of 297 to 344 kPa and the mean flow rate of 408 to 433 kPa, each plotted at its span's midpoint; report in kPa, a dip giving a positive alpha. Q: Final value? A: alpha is 5.3 kPa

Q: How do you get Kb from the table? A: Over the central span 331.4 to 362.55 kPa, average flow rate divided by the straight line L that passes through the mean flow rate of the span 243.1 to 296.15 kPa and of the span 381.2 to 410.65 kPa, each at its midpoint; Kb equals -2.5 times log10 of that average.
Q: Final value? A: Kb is 0.27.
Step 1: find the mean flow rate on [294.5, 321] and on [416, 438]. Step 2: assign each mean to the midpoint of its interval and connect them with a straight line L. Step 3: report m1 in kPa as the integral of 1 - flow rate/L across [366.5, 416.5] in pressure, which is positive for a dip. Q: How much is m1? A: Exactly 5.9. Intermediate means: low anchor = 227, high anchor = 189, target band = 176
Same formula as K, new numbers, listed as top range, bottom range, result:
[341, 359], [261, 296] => 0.65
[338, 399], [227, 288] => 0.76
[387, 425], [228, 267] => 1.05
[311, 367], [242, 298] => 0.75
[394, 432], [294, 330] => 0.88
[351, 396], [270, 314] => 0.63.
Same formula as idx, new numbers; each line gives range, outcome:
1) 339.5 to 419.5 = 169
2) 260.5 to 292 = 253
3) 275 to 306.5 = 253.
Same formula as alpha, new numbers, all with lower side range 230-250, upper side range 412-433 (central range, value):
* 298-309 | -4.0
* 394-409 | -1.5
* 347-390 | 6.6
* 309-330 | -3.8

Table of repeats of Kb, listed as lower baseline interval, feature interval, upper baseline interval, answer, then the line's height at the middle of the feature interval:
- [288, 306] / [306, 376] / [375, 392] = 0.25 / 212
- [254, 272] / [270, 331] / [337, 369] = -0.20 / 194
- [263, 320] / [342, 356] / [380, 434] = 0.30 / 218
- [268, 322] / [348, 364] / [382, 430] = 0.35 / 215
